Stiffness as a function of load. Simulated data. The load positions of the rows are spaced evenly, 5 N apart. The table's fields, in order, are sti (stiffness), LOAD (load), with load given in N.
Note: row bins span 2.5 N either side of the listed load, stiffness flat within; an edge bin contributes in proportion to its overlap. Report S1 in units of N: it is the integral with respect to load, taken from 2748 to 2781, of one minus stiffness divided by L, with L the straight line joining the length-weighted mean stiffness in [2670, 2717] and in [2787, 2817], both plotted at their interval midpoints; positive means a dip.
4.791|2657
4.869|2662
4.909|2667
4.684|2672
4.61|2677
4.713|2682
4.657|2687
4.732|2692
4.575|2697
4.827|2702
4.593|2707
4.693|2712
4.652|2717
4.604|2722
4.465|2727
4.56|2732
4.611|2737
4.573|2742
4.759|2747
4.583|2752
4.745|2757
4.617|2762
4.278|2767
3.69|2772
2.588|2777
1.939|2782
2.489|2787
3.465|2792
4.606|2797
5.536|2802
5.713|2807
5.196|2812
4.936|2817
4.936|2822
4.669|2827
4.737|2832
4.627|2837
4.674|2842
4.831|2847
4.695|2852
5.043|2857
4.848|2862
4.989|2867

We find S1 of 4.8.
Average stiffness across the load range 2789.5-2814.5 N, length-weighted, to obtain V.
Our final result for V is 4.9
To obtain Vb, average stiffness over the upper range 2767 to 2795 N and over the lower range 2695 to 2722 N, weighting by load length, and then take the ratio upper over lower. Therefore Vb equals 0.64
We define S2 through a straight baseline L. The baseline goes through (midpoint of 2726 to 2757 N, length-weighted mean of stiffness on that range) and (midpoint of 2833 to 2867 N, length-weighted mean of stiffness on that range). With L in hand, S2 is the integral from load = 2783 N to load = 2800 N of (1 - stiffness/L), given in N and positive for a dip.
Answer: 4.6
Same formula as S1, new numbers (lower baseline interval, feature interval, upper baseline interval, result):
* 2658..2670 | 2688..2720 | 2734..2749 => 0.5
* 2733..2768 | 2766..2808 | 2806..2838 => 9.4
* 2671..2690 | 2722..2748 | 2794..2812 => 1.7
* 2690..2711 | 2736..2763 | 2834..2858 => 0.3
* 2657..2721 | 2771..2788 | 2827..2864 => 7.7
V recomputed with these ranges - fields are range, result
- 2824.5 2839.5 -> 4.68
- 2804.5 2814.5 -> 5.45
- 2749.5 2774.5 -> 4.38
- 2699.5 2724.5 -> 4.67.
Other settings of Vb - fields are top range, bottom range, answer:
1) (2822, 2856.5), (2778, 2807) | 1.27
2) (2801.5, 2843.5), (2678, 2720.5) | 1.07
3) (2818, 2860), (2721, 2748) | 1.04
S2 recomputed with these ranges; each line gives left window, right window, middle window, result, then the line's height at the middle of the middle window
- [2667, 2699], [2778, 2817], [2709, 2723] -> -0.4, 4.52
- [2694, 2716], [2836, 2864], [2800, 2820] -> -2.4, 4.76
